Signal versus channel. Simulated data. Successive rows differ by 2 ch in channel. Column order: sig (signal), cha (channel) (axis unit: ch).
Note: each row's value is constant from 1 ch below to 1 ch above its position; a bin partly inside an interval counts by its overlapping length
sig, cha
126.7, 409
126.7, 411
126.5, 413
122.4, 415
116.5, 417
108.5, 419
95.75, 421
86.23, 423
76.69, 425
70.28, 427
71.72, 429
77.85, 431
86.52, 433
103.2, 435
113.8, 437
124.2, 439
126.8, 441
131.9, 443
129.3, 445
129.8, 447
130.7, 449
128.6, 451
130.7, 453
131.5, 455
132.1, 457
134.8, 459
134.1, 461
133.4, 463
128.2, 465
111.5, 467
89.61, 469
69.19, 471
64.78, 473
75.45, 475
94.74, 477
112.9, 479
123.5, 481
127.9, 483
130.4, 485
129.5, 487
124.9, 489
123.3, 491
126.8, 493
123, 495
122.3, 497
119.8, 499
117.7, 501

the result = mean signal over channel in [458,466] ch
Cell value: 133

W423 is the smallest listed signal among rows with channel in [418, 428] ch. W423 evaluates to 70.28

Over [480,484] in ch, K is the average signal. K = 126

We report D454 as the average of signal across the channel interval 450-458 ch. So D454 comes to 131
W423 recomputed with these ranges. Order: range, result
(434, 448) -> 103.2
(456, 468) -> 111.5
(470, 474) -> 64.78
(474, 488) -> 75.45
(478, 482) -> 112.9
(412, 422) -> 95.75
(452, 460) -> 130.7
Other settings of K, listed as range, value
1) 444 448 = 130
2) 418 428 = 87.5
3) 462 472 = 106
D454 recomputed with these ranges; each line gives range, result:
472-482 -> 94.3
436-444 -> 124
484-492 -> 127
